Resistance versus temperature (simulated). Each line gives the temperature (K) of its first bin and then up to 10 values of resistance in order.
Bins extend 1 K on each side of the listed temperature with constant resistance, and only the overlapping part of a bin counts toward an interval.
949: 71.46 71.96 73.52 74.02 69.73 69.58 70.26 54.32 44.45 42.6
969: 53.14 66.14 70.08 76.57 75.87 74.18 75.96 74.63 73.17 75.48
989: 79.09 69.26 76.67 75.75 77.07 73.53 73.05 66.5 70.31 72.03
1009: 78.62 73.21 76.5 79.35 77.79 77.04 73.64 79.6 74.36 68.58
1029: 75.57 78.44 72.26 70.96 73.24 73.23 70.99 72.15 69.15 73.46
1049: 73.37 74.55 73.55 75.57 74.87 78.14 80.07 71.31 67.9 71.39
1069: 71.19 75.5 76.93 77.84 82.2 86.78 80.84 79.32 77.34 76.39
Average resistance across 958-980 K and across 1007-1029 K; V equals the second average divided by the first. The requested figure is 1.2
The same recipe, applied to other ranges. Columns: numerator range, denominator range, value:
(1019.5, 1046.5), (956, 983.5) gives 1.12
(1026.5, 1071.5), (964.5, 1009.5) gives 1.04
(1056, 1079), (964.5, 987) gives 1.13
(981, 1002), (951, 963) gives 1.07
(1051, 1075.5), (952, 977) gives 1.16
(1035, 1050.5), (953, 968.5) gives 1.18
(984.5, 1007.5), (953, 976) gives 1.16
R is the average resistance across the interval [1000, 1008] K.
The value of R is 70.5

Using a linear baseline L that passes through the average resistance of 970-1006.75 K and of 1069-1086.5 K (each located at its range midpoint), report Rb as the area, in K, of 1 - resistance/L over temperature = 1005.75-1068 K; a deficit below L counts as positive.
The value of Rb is 1.8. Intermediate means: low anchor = 73.5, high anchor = 79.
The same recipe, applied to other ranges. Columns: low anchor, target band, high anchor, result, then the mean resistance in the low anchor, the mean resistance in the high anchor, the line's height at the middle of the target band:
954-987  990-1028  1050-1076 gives -2.4 K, 66.8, 74.5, 70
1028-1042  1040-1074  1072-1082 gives 1.7 K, 73.5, 80.9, 77.4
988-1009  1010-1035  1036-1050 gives -0.9 K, 73.6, 72.2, 72.8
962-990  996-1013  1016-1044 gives -0.6 K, 66.8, 74.1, 70.7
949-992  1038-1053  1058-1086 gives 0.4 K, 68.4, 76.9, 74.7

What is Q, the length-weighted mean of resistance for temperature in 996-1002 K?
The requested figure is 74.5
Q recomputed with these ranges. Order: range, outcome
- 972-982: 74.5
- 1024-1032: 74.2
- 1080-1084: 80.1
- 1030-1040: 73.6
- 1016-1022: 76.2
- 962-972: 52.1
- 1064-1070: 70.2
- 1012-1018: 77.9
